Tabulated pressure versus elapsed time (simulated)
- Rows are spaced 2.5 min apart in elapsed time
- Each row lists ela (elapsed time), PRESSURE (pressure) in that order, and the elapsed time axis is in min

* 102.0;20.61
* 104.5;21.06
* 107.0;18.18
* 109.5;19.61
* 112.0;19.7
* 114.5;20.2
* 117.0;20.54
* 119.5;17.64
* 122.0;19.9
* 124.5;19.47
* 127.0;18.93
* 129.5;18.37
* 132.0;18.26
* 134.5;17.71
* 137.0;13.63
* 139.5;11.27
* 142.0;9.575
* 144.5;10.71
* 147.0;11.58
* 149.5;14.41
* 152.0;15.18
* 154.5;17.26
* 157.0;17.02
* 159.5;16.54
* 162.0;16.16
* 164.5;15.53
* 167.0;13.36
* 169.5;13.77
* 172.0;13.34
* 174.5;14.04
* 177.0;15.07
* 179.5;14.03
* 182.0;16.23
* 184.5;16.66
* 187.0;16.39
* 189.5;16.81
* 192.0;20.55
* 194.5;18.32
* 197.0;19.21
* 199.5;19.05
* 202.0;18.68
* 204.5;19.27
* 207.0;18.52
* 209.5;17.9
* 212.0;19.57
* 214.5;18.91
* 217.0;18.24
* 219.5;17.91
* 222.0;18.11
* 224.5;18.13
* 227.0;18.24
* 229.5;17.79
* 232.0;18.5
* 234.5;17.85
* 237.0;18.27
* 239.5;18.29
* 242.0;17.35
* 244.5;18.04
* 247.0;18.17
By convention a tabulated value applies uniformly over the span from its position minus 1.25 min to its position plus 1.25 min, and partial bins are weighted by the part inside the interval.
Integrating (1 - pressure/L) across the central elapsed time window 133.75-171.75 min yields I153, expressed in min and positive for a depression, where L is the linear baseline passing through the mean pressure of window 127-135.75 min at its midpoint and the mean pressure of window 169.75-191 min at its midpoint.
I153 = 6.1 min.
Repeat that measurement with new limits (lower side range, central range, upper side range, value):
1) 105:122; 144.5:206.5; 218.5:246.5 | 8.57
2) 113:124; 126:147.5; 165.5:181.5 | 4.05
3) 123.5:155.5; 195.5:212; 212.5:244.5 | -1.46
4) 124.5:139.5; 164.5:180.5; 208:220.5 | 3.34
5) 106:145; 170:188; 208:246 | 2.75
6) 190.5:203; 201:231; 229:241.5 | 0.29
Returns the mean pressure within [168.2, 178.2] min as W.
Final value 14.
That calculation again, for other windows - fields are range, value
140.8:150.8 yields 11.6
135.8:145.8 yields 11.3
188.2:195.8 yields 18.6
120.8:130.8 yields 19.2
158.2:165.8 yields 16.1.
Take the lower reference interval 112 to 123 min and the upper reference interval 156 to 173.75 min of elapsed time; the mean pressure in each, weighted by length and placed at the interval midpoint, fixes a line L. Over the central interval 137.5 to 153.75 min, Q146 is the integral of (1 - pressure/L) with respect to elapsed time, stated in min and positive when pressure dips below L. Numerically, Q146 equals 4.3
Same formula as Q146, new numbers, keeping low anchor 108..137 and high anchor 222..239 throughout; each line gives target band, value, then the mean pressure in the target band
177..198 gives 1.5 min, 17.1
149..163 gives 1.8 min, 16.2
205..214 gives -0.2 min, 18.7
